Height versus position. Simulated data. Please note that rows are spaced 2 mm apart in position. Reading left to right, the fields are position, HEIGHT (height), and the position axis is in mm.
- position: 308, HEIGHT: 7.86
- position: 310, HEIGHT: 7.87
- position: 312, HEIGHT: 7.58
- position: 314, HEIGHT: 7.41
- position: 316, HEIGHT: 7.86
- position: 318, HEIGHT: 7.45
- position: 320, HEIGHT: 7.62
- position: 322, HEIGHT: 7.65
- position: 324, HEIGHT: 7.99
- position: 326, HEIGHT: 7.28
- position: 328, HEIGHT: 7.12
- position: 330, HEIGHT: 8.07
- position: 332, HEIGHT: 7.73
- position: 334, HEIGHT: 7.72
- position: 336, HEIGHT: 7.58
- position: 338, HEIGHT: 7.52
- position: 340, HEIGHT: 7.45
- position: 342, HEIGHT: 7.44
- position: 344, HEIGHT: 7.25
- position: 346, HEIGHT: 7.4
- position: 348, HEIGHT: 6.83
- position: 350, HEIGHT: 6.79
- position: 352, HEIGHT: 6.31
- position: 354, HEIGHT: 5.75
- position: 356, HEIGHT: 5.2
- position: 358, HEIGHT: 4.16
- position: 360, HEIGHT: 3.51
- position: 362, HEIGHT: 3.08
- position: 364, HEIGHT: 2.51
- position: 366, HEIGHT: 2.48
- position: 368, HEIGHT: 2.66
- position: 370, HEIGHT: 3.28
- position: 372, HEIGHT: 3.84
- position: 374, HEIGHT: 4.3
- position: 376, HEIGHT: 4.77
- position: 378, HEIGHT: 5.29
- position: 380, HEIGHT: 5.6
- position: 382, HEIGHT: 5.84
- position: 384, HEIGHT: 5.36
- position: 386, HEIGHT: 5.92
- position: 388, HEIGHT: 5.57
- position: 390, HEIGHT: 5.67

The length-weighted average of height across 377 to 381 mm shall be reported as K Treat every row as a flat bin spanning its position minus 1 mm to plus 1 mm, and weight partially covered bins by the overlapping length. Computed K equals 5.45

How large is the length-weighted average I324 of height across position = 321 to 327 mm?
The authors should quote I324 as 7.64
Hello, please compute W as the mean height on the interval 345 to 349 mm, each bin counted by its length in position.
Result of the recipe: 7.12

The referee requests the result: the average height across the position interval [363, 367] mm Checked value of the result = 2.5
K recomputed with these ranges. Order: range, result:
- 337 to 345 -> 7.42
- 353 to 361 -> 4.65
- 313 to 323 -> 7.6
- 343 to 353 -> 6.92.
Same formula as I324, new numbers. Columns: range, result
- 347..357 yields 6.18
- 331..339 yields 7.64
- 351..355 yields 6.03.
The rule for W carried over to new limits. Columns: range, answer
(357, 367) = 3.15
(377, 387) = 5.6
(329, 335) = 7.84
